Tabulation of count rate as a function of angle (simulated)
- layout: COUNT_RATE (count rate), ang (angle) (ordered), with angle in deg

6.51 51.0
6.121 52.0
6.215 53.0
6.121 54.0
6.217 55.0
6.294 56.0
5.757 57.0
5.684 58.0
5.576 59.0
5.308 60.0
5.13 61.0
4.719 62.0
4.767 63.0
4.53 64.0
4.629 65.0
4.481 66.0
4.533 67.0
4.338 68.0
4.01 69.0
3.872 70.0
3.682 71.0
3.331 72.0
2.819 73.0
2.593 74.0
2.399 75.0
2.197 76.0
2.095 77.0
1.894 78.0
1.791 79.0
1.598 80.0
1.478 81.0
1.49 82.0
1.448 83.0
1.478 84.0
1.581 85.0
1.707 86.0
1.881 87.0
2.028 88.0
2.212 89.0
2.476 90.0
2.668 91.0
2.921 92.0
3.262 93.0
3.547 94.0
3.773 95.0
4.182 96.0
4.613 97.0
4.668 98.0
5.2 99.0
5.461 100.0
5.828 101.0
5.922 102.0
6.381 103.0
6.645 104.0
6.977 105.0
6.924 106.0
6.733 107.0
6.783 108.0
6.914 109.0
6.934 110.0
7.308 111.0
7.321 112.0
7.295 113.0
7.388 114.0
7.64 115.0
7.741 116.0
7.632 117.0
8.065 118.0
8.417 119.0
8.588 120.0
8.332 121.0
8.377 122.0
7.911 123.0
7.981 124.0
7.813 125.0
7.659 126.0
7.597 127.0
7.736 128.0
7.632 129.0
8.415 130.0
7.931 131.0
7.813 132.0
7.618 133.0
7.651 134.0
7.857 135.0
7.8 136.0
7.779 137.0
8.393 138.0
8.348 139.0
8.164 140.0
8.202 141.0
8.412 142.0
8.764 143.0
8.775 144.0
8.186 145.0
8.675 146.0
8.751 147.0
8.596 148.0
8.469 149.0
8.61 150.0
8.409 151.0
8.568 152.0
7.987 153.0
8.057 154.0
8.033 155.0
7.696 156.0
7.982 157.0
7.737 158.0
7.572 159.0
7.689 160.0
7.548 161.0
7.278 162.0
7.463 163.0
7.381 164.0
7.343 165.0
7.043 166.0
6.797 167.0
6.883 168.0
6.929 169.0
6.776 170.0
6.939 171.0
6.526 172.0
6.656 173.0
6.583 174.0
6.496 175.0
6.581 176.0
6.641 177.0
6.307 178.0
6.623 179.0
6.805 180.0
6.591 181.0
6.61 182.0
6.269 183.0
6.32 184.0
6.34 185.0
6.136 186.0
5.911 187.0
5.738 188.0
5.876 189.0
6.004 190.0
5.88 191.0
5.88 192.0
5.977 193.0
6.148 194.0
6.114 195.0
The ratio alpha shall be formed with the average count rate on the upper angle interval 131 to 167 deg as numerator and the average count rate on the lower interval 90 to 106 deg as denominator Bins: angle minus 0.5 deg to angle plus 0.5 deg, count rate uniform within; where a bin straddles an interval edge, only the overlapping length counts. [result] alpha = 1.7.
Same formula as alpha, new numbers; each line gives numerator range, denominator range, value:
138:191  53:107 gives 1.85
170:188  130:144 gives 0.80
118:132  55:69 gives 1.59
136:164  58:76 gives 1.96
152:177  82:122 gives 1.37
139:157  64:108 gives 2.31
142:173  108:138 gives 1.00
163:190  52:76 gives 1.42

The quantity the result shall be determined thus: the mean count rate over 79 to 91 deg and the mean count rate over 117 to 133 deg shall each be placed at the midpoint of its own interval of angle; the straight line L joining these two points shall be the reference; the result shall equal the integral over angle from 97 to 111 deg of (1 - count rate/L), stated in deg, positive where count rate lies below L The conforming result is -4.4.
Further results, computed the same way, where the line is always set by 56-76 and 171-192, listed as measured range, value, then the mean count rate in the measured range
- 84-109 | 2.88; 4.34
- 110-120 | -4.77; 7.66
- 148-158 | -4.02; 8.2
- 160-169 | -1.76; 7.23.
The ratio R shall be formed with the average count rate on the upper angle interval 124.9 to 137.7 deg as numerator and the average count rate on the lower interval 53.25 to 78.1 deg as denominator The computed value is 1.80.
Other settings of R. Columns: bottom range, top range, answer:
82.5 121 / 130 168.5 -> 1.51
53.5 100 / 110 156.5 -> 2.26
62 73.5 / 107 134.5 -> 1.87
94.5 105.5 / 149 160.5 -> 1.48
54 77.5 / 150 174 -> 1.72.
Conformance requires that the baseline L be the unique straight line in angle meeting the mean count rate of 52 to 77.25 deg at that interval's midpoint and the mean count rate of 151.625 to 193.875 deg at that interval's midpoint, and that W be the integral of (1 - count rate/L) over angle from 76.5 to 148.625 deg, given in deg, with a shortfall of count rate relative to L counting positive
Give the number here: -4.6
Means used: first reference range 4.51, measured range 6.06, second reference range 6.86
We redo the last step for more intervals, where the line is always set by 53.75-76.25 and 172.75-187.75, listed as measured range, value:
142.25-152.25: -4.58 deg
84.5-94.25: 4.99 deg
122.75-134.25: -4.65 deg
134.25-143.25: -3.80 deg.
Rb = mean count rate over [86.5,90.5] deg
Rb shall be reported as 2.15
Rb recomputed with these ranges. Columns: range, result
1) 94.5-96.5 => 3.98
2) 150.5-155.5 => 8.21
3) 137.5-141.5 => 8.28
